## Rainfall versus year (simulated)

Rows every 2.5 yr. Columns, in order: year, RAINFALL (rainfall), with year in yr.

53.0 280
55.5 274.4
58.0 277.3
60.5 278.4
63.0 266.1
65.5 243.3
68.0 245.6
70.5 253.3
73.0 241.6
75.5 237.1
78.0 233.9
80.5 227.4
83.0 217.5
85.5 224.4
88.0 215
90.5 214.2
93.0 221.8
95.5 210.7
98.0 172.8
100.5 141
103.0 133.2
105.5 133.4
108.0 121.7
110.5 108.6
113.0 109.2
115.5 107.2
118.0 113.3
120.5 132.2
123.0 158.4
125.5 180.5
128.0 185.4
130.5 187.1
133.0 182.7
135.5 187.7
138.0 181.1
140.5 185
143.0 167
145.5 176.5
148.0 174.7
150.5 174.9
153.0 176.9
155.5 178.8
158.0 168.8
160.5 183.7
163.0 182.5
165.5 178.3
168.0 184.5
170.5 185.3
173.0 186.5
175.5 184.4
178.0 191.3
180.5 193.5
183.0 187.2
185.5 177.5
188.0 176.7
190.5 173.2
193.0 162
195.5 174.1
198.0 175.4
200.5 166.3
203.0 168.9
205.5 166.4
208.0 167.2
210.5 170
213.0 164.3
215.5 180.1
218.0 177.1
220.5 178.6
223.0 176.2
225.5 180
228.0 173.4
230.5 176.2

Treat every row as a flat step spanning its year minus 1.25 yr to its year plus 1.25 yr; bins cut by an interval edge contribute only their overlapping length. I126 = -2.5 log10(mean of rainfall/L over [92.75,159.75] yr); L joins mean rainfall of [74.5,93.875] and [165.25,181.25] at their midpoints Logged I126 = 0.26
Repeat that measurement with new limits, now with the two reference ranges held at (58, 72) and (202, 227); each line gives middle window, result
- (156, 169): 0.13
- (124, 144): 0.20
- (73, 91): 0.11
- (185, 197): 0.08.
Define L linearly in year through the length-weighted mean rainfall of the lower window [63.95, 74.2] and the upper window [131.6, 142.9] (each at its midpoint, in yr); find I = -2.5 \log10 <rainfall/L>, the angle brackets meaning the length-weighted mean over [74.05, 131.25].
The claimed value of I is 0.24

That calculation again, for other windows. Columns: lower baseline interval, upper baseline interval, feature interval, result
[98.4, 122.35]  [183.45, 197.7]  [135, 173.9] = -0.183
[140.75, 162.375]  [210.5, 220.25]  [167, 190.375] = -0.058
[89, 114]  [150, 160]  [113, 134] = 0.086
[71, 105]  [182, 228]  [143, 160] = 0.081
